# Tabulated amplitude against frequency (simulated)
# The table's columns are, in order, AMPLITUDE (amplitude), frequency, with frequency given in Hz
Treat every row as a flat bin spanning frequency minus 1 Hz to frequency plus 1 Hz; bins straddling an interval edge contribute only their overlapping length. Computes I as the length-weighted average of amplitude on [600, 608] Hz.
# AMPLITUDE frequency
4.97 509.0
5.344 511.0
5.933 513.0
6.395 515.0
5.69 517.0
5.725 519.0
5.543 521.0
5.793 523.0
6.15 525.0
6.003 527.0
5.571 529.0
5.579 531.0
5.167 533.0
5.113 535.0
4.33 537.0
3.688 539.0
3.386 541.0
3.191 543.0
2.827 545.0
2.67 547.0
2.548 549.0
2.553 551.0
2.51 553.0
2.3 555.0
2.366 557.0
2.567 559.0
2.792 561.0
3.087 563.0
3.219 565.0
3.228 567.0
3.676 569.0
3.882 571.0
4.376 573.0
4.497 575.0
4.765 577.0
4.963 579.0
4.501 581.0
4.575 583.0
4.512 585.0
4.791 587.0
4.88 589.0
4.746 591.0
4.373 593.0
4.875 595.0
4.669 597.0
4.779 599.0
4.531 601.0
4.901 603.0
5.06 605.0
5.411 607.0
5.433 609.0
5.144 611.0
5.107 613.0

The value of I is 4.98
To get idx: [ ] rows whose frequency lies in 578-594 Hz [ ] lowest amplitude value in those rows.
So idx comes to 4.373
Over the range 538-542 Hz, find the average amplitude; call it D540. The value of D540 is 3.54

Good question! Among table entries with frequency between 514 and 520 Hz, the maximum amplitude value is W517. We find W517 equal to 6.395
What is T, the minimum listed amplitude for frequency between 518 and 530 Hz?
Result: 5.543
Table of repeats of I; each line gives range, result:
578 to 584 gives 4.68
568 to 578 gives 4.24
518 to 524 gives 5.69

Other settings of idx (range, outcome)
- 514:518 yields 5.69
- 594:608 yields 4.531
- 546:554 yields 2.51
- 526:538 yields 4.33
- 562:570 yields 3.087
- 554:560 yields 2.3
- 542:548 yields 2.67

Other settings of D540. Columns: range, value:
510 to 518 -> 5.84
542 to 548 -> 2.9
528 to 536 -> 5.36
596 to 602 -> 4.66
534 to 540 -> 4.38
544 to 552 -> 2.65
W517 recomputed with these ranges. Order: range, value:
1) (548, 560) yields 2.567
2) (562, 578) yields 4.765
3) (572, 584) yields 4.963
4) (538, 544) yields 3.688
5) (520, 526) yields 6.15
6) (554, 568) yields 3.228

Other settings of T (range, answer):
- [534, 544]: 3.191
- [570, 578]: 3.882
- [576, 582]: 4.501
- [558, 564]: 2.567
